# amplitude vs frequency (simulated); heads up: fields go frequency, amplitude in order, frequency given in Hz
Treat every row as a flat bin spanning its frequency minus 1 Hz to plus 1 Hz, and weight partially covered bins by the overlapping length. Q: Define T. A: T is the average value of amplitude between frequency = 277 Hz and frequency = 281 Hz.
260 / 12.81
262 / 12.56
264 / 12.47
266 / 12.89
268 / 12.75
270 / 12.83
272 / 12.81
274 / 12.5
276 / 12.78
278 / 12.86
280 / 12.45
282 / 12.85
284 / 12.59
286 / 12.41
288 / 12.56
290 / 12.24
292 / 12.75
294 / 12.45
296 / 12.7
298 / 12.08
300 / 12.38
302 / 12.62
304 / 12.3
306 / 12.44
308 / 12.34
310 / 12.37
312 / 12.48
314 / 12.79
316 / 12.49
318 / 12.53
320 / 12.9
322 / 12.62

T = 12.7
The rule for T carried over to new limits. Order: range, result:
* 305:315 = 12.5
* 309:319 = 12.5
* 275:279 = 12.8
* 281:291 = 12.5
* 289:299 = 12.4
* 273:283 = 12.7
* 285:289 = 12.5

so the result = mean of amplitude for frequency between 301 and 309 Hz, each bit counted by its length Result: 12.4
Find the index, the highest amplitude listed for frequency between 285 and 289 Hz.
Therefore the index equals 12.56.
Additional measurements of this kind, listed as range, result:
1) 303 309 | 12.44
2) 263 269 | 12.89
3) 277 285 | 12.86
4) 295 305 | 12.7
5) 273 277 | 12.78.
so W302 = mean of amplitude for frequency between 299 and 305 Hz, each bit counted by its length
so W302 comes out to 12.4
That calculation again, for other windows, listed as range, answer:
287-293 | 12.5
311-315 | 12.6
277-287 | 12.6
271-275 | 12.7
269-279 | 12.8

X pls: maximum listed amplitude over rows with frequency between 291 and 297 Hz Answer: 12.75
